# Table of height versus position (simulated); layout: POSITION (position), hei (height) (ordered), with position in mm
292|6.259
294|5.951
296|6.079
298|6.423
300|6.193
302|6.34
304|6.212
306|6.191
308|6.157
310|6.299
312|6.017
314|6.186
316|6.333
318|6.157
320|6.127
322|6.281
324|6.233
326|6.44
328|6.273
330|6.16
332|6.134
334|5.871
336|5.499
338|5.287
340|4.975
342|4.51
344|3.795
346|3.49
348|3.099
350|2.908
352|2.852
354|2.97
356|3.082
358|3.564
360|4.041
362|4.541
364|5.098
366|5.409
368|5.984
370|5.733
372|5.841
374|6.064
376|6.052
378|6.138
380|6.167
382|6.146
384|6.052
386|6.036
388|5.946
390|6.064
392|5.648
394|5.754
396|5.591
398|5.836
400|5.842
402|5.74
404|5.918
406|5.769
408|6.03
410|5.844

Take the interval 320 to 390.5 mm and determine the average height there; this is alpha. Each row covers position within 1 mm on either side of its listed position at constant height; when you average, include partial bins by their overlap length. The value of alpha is 5.17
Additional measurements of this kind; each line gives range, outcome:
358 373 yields 5.12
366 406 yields 5.91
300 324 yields 6.21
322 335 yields 6.19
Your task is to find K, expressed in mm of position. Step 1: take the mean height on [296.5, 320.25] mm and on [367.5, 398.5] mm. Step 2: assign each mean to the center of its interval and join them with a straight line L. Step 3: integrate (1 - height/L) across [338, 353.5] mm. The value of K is 5.96 mm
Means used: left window 6.22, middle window 3.74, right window 5.94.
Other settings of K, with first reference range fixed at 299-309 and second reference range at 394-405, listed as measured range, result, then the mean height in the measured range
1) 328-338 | 0.3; 5.89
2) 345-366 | 8.2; 3.65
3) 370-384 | -0.4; 6.04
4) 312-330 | -0.3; 6.24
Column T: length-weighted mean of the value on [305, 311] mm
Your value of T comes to 6.22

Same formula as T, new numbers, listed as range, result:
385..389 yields 5.99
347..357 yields 2.98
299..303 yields 6.27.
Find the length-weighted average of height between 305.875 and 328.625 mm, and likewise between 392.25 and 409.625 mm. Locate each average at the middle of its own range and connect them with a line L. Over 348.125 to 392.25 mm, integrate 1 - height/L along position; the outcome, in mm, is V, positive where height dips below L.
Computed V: 6.6 mm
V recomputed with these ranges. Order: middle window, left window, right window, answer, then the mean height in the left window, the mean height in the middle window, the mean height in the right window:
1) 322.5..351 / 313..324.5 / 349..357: -3.2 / 6.22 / 5.07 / 2.95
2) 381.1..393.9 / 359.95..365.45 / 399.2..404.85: -1.3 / 4.72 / 5.96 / 5.83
